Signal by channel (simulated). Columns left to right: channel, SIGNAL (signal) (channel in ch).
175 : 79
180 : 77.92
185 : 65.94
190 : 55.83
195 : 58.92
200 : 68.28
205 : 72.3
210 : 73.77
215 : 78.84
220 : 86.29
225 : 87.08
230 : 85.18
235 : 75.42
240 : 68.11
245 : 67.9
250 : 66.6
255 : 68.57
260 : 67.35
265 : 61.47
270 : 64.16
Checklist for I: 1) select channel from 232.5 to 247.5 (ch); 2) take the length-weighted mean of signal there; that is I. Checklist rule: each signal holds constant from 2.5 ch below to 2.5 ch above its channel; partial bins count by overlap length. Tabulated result 70.5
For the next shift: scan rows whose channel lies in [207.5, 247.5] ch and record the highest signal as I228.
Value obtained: 87.08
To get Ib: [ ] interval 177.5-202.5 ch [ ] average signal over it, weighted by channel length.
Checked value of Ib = 65.4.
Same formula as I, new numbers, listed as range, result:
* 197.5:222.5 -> 75.9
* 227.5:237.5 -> 80.3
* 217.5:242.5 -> 80.4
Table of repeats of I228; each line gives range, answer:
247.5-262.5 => 68.57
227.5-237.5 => 85.18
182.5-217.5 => 78.84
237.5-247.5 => 68.11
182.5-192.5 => 65.94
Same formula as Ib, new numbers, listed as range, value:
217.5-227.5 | 86.7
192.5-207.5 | 66.5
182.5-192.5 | 60.9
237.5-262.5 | 67.7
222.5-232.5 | 86.1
